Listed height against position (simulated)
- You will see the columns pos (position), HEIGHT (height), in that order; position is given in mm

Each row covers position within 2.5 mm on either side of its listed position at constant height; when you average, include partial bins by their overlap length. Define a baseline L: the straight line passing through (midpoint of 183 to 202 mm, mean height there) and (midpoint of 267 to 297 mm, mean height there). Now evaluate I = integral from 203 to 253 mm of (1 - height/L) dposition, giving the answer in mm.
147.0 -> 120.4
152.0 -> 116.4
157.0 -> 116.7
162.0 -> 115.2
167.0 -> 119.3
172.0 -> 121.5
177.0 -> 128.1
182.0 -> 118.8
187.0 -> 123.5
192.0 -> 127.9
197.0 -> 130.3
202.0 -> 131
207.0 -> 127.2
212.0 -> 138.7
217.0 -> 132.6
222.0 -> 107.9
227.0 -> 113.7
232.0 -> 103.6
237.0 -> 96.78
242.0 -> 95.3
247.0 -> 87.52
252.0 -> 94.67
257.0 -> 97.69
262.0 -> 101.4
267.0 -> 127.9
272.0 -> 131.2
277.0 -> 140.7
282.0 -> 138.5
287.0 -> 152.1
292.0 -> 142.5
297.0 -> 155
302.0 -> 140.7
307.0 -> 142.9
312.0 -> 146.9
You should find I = 8.1 mm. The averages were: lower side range 127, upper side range 141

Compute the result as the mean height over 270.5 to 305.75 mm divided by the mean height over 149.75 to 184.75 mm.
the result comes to 1.2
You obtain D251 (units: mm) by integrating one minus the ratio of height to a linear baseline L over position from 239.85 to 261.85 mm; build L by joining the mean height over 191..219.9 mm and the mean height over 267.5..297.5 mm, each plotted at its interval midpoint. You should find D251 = 6.8 mm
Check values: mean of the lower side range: 131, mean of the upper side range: 142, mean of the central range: 94.6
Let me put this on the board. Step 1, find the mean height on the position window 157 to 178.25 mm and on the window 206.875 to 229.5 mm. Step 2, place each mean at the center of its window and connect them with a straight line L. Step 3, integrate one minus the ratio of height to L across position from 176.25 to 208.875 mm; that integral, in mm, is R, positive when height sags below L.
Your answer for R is -1.3 mm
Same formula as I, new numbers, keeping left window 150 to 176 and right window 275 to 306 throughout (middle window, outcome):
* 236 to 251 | 4.7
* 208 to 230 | 1.2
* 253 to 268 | 3.6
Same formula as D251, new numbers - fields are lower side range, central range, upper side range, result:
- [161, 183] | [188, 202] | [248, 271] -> -1.4 mm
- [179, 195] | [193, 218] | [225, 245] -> -3.6 mm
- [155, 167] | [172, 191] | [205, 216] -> 0.0 mm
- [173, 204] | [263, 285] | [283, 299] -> 1.9 mm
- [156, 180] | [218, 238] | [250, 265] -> -0.4 mm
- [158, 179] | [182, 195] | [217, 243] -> -1.0 mm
